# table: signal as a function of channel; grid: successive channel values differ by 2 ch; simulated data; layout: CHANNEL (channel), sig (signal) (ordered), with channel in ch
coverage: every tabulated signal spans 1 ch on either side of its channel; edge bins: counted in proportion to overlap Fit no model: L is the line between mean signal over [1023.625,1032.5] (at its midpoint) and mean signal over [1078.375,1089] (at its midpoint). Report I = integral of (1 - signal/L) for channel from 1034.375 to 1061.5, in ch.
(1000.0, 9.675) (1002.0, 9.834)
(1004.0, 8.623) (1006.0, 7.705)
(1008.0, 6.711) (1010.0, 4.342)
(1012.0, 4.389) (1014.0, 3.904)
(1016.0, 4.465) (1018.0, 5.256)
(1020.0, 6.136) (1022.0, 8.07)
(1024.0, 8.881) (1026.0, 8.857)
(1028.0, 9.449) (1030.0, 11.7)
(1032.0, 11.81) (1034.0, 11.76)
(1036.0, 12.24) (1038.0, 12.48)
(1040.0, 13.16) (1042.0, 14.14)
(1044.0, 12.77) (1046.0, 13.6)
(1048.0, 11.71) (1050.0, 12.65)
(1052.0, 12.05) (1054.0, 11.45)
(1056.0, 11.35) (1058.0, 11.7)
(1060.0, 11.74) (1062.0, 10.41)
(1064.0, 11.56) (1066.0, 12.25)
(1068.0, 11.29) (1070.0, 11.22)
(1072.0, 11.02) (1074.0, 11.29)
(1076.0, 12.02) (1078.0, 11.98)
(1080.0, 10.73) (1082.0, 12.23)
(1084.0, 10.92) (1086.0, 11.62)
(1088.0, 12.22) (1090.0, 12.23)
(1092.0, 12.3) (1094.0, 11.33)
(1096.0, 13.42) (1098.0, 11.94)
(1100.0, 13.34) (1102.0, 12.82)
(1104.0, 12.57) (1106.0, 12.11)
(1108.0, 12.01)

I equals -4.3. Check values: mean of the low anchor 10.1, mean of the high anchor 11.6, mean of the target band 12.3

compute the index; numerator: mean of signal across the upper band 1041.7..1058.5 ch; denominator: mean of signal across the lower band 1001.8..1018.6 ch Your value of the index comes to 2.06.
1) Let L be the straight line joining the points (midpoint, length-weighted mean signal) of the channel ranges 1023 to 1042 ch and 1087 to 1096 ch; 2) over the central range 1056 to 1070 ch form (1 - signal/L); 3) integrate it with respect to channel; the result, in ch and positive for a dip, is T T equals 0.3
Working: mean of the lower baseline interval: 11.3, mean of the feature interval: 11.5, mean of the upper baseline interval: 12.2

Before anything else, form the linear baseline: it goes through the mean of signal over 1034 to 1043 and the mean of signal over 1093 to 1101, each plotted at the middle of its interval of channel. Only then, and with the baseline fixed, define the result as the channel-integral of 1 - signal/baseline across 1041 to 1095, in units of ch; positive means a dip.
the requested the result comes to 3.6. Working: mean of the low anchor 12.9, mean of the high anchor 12.5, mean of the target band 11.8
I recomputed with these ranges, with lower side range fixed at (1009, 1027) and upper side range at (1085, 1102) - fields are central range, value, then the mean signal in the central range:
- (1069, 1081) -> -0.66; 11.4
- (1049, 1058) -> -2.87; 11.9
